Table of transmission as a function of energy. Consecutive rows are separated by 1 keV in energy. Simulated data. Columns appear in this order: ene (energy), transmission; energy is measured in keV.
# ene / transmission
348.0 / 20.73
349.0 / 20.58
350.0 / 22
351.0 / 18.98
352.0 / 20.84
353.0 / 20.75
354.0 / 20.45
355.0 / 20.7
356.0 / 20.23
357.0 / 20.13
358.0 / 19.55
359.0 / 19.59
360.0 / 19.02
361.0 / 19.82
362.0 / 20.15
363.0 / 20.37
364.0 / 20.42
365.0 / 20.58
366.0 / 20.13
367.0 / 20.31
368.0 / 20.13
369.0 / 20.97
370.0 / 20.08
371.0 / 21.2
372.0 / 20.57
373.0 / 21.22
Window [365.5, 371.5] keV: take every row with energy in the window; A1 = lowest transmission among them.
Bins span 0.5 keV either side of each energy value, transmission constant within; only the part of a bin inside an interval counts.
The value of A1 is 20.08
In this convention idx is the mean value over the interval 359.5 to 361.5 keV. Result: 19.4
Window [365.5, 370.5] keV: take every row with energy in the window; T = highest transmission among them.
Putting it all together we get 20.97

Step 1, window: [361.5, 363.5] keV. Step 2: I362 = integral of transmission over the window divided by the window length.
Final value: 20.3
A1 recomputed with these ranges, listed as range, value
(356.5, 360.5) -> 19.02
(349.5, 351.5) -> 18.98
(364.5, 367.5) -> 20.13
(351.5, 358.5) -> 19.55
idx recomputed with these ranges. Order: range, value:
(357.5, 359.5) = 19.6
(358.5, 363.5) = 19.8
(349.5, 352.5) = 20.6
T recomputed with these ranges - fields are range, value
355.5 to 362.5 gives 20.23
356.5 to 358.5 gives 20.13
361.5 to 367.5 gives 20.58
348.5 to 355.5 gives 22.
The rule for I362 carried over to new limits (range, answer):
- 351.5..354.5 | 20.7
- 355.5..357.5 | 20.2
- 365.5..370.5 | 20.3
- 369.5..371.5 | 20.6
